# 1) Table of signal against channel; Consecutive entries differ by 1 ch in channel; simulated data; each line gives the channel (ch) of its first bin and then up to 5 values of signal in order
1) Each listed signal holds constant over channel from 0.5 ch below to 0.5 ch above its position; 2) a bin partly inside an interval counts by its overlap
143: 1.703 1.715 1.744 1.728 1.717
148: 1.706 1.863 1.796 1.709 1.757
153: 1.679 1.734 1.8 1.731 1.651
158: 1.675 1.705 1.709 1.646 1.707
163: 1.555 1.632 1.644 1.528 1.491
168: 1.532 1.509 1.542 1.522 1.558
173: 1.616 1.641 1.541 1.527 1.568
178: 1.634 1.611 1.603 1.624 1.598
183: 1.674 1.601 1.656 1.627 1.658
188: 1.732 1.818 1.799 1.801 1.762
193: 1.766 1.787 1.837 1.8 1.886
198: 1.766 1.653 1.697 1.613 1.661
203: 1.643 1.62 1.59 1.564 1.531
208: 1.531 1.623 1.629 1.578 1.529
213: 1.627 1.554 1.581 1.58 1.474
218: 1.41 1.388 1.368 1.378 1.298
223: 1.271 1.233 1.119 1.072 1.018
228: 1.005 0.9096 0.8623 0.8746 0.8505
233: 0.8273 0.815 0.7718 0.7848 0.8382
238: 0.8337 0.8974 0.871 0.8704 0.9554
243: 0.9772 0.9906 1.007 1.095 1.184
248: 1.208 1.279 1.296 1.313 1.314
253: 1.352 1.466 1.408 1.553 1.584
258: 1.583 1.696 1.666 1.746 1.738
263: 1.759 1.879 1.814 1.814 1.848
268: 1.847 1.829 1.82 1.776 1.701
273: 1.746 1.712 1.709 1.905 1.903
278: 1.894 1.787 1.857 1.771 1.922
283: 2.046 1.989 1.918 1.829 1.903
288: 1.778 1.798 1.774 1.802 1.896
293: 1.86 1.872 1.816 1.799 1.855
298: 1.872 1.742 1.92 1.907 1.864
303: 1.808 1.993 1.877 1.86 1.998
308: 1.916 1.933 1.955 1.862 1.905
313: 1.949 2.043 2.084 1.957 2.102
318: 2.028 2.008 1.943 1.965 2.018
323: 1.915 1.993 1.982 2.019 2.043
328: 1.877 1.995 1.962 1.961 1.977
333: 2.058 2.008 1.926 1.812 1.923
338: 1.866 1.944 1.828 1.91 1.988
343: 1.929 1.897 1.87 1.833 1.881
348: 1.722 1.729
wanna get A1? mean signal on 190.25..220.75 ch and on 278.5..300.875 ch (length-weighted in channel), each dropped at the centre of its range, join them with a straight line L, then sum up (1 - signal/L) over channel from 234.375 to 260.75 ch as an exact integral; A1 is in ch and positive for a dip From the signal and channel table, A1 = 8.4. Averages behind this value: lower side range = 1.63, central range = 1.19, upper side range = 1.86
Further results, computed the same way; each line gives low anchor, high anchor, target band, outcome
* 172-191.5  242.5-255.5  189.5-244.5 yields 3.7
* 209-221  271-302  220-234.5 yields 4.8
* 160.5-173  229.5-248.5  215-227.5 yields -2.6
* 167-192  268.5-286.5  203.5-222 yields 1.9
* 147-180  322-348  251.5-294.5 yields 1.5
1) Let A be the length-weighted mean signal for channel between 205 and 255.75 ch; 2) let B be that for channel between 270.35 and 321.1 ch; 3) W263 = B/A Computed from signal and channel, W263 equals 1.6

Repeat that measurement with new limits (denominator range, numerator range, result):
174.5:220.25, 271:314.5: 1.14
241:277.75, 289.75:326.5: 1.25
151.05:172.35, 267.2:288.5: 1.12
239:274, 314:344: 1.34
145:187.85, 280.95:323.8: 1.16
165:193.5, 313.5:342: 1.21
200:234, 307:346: 1.44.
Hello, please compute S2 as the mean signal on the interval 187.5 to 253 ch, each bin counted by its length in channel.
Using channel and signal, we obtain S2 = 1.34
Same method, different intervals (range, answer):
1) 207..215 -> 1.58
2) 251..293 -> 1.76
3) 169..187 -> 1.6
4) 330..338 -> 1.95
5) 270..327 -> 1.89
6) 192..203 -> 1.74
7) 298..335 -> 1.95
